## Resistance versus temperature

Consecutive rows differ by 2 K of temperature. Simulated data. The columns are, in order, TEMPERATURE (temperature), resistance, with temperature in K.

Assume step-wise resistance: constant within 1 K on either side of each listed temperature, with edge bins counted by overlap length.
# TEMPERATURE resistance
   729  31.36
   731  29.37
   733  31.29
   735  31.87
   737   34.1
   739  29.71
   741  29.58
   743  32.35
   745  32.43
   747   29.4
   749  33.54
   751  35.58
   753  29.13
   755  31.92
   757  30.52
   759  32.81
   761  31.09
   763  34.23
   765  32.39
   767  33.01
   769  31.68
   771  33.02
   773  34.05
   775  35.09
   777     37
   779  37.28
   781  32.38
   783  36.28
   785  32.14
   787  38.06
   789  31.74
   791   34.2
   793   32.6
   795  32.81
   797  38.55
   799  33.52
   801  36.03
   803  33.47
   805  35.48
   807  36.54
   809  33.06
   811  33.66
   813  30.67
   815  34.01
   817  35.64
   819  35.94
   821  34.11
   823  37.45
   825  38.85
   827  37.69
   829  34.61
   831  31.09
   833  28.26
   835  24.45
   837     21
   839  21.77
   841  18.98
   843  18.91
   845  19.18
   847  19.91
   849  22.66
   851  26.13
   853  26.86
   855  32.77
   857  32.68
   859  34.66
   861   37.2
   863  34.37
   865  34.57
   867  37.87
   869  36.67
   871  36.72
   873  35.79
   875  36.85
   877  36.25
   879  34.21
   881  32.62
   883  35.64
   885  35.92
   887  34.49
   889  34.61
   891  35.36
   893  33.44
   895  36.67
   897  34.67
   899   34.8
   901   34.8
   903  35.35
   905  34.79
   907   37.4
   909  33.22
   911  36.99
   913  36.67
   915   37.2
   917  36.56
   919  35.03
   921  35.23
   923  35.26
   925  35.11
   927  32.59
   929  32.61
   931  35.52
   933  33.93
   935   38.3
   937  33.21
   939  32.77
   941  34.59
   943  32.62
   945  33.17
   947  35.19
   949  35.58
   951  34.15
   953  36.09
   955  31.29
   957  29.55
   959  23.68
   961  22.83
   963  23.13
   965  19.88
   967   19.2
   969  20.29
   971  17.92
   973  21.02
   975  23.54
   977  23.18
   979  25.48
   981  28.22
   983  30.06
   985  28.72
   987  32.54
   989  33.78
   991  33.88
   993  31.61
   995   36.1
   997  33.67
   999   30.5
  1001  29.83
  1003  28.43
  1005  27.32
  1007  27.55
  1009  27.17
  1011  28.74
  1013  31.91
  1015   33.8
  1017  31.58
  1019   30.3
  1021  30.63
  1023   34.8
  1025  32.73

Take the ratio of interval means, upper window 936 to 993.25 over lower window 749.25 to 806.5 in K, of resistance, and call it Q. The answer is 0.84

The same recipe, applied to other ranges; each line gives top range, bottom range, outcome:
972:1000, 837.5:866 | 1.09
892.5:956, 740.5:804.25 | 1.04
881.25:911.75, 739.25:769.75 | 1.10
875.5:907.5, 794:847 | 1.13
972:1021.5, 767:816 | 0.86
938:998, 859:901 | 0.81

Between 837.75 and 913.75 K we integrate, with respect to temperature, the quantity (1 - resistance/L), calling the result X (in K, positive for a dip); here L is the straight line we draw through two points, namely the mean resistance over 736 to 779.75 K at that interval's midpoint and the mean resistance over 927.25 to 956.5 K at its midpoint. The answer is 2.8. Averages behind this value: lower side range 32.7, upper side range 34.1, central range 32.4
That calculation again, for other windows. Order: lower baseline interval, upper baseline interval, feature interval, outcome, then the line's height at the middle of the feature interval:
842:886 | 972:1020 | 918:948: -3.7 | 30.6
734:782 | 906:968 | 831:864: 6.3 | 32.6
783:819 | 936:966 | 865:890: -2.5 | 32.4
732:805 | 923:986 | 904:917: -2.5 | 30.2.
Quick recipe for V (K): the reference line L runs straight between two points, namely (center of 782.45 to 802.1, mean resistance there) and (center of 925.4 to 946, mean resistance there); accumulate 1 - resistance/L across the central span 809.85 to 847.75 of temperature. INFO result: 5.6 K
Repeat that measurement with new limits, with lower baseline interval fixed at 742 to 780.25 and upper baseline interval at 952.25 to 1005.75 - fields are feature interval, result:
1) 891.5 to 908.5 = -3.32 K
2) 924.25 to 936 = -2.46 K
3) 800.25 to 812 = -1.05 K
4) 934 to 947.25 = -2.71 K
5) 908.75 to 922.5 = -3.28 K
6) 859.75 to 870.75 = -2.11 K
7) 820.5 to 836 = -1.00 K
